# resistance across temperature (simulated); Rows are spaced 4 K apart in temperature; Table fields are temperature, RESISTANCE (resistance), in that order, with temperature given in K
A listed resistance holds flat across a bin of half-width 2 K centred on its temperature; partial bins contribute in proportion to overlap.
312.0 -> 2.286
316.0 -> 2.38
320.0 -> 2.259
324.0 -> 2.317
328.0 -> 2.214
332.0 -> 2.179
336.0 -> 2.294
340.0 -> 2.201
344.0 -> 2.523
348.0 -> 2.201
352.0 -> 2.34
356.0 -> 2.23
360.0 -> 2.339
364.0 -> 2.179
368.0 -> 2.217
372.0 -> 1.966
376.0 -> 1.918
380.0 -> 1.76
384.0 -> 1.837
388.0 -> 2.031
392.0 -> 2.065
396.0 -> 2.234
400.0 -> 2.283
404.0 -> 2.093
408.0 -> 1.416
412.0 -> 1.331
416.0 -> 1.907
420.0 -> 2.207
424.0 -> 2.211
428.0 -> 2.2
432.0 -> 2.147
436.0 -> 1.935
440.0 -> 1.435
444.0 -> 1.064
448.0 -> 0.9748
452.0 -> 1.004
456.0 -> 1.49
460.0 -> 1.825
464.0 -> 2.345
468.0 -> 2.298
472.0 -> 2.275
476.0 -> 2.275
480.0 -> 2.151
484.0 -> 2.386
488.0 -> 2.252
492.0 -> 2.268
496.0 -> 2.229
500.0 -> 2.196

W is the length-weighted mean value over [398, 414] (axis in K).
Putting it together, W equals 1.78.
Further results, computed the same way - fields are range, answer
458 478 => 2.2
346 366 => 2.26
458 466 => 2.08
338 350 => 2.31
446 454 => 0.989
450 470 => 1.79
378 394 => 1.92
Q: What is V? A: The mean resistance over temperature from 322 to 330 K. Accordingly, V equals 2.27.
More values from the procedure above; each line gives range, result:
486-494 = 2.26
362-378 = 2.07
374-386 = 1.84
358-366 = 2.26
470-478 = 2.27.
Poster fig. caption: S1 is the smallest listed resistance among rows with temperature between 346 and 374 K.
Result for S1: 1.966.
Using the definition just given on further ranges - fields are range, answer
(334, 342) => 2.201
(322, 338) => 2.179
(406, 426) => 1.331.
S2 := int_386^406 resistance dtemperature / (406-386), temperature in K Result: 2.14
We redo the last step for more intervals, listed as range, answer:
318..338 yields 2.25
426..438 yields 2.09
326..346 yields 2.28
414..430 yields 2.13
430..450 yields 1.51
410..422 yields 1.82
